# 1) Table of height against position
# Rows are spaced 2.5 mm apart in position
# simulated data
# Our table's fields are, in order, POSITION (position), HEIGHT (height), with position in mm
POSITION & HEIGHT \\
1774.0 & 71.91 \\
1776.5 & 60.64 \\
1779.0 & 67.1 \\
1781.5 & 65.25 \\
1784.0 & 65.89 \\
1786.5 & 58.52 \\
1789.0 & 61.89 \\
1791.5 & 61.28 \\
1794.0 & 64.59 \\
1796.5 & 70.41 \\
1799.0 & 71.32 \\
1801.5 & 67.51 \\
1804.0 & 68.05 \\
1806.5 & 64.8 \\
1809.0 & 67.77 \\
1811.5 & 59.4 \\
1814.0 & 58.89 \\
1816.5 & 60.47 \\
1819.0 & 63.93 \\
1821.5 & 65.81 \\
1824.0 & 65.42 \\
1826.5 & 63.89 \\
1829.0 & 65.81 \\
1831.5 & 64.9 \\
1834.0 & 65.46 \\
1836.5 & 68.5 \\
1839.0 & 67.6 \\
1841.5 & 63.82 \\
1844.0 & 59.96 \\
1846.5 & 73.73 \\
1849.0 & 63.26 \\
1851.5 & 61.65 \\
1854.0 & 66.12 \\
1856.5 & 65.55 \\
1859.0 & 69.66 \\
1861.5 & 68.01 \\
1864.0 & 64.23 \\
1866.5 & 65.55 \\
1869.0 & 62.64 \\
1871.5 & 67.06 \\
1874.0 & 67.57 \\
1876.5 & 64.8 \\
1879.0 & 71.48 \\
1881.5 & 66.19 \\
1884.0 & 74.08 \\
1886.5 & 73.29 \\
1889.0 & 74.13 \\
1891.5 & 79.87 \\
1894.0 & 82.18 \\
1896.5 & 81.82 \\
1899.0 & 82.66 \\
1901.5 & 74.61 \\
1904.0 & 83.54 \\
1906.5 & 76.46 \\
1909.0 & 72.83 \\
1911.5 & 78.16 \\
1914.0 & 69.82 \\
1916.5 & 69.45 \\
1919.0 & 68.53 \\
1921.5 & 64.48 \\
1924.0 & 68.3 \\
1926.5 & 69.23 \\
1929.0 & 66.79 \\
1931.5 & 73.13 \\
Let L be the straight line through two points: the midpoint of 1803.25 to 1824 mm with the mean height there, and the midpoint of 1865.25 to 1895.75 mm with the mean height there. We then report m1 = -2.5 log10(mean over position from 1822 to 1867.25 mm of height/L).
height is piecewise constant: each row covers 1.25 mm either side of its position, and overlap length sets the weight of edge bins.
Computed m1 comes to 0.021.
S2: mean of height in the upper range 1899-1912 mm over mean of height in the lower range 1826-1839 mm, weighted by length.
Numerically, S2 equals 1.2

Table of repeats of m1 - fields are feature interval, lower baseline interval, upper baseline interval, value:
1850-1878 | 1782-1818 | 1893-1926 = 0.07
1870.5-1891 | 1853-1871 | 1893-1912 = 0.03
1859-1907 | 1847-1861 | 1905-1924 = -0.06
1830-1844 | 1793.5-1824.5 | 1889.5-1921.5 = 0.05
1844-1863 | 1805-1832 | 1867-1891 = 0.01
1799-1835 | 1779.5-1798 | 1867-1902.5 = 0.03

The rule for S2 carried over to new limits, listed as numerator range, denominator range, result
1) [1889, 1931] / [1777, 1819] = 1.15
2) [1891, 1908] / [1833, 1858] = 1.22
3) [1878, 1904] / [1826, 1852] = 1.17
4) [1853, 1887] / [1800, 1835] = 1.05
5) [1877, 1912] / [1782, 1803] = 1.17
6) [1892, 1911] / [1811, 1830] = 1.26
